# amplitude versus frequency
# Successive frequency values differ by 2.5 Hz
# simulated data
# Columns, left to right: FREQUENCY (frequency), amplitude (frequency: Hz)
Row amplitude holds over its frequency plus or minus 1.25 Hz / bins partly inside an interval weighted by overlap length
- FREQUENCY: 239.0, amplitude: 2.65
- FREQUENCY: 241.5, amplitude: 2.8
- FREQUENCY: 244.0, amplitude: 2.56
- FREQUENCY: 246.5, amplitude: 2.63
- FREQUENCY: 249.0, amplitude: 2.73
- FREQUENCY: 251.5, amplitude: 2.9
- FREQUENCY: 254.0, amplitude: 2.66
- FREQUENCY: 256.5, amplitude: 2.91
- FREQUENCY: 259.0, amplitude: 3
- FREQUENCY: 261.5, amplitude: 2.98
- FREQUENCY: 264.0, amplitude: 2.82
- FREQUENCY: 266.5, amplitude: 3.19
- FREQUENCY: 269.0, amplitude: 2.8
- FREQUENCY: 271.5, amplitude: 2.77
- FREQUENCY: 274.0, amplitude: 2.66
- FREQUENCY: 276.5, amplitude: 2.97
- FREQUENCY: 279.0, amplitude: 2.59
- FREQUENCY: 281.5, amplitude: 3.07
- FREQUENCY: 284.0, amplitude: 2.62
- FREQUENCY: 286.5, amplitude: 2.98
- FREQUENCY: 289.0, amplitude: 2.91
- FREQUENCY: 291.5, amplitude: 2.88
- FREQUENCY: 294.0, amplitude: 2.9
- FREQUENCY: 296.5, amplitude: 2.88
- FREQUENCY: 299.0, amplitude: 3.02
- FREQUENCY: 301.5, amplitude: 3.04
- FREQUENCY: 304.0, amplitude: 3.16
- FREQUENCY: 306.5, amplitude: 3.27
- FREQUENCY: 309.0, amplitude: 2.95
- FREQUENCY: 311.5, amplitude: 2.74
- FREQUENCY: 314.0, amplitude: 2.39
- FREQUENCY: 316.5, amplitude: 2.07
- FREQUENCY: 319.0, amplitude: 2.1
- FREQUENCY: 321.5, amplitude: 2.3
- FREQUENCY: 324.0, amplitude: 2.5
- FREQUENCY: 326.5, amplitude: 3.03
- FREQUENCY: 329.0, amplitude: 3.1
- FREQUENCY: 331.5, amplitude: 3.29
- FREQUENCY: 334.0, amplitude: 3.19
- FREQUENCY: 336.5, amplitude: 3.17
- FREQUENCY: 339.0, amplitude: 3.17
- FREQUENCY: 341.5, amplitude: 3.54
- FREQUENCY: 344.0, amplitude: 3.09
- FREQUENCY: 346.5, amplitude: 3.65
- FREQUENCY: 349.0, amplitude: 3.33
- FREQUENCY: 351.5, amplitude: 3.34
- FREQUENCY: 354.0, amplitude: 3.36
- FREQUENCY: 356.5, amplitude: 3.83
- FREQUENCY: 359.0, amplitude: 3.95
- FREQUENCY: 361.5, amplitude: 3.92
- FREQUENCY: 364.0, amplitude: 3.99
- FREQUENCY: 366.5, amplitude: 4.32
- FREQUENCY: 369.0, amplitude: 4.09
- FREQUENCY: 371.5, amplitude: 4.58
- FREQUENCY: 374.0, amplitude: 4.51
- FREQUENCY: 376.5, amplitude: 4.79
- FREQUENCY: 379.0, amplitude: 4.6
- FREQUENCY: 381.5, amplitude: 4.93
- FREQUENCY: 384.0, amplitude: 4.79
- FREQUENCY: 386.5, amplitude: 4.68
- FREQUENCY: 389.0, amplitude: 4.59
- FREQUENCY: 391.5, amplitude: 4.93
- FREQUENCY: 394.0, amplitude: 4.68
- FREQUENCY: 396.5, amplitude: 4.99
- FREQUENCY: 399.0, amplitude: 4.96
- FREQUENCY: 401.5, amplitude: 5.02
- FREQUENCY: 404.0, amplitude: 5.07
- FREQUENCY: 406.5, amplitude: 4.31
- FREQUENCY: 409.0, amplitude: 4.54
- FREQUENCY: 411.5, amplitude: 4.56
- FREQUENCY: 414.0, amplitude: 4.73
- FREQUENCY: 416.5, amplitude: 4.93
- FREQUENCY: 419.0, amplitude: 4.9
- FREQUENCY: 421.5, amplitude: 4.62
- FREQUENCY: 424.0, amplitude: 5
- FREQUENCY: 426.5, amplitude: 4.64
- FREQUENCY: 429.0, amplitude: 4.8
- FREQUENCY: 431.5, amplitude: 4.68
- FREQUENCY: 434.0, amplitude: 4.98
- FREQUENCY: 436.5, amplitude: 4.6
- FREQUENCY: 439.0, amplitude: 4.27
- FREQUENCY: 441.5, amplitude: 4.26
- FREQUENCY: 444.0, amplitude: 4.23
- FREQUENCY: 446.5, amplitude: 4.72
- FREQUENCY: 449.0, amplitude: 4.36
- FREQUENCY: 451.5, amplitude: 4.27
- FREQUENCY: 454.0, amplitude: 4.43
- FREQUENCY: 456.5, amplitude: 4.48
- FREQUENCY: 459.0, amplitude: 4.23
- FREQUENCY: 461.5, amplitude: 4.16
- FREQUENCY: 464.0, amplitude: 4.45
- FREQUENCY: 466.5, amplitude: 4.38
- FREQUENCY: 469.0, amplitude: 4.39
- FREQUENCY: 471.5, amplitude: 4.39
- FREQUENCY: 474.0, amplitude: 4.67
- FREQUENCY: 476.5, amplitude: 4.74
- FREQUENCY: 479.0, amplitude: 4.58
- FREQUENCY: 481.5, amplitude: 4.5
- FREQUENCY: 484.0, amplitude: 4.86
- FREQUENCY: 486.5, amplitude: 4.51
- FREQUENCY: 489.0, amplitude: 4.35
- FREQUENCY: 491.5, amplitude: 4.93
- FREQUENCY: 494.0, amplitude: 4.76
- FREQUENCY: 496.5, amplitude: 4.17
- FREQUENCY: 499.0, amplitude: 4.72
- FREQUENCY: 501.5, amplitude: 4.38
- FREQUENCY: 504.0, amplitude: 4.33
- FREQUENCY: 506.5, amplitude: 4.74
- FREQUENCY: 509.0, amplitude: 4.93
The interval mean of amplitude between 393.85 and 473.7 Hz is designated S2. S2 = 4.59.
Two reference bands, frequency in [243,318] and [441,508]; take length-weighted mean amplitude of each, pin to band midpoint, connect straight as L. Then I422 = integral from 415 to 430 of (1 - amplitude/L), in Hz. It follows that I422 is -2.9 Hz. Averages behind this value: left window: 2.83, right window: 4.49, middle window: 4.81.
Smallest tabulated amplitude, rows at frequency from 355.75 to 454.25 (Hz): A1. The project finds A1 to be 3.83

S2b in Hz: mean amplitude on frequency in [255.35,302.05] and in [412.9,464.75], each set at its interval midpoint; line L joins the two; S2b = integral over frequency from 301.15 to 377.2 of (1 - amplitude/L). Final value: 4.41 Hz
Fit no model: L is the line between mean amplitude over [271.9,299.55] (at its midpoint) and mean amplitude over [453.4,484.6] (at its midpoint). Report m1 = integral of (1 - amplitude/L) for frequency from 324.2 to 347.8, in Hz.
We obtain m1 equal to 0.6 Hz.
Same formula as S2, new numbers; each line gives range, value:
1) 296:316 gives 2.9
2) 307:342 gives 2.82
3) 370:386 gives 4.69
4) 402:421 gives 4.73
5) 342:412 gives 4.32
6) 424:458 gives 4.53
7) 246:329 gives 2.81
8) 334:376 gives 3.74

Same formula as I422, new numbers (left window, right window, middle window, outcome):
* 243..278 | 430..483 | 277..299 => 1.37 Hz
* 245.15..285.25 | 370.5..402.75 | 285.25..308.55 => 2.34 Hz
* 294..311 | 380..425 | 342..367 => 1.87 Hz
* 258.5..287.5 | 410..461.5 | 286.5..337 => 6.52 Hz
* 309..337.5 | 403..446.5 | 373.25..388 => -3.51 Hz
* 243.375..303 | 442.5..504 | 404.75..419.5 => -2.50 Hz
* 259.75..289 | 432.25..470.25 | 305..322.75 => 3.60 Hz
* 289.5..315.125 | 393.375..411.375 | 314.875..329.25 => 3.61 Hz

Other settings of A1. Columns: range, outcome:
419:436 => 4.62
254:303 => 2.59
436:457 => 4.23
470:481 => 4.39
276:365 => 2.07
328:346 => 3.09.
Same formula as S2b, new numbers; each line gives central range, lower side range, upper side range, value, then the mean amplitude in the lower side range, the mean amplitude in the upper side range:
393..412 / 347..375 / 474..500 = -2.89 Hz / 3.92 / 4.61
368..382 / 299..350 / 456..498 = -4.46 Hz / 2.95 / 4.5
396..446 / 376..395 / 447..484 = -0.90 Hz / 4.75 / 4.45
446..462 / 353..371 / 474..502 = 0.19 Hz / 3.96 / 4.6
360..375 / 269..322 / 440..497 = -3.17 Hz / 2.78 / 4.47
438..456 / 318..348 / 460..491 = -0.68 Hz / 3.02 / 4.51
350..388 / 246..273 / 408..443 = -1.62 Hz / 2.86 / 4.68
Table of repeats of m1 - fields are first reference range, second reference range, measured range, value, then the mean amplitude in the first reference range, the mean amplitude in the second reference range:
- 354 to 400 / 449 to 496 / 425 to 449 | -0.44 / 4.47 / 4.5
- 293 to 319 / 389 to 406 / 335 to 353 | 1.68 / 2.81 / 4.89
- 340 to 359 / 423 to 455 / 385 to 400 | -3.03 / 3.48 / 4.55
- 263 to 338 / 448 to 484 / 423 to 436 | -2.26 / 2.85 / 4.45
